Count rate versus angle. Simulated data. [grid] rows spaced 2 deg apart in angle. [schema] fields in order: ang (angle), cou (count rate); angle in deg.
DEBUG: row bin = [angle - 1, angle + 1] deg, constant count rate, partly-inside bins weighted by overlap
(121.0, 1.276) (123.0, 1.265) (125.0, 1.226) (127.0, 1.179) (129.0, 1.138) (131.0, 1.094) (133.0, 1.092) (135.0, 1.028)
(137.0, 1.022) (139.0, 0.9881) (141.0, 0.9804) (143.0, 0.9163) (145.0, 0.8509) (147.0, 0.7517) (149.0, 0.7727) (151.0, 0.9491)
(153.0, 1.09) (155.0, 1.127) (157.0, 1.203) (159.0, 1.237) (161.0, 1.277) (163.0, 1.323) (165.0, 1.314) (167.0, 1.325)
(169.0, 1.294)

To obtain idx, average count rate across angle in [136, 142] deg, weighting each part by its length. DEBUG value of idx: 0.997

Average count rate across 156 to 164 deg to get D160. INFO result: 1.26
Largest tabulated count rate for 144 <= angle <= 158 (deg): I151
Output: 1.203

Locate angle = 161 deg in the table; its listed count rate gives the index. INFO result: 1.277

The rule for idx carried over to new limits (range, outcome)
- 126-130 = 1.16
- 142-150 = 0.823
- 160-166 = 1.3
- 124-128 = 1.2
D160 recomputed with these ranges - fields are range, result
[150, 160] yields 1.12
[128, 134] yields 1.11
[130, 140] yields 1.04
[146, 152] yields 0.825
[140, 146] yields 0.916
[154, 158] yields 1.17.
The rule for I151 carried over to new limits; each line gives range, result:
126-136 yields 1.179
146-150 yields 0.7727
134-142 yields 1.028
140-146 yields 0.9804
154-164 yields 1.323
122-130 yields 1.265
